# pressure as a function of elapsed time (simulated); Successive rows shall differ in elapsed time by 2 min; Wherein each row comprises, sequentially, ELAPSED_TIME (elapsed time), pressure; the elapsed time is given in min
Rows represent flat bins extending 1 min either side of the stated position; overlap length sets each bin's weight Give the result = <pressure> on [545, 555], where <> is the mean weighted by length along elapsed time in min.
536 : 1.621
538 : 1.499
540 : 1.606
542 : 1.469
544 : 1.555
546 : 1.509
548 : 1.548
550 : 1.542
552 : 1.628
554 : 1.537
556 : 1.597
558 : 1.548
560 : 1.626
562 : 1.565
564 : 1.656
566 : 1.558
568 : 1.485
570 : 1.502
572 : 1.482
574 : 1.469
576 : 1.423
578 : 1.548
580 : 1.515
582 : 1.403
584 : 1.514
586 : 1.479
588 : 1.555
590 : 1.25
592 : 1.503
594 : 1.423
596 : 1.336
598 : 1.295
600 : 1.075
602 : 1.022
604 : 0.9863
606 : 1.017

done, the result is 1.55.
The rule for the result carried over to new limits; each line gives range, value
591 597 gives 1.42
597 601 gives 1.19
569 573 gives 1.49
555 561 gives 1.59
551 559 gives 1.58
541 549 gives 1.52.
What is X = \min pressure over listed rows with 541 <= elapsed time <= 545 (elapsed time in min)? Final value 1.469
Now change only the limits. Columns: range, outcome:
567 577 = 1.423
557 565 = 1.548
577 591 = 1.25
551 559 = 1.537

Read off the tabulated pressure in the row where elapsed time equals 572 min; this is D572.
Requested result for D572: 1.482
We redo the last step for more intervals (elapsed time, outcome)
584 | 1.514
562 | 1.565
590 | 1.25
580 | 1.515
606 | 1.017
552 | 1.628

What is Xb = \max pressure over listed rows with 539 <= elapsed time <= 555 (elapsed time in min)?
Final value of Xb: 1.628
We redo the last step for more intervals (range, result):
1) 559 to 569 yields 1.656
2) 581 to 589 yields 1.555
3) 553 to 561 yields 1.626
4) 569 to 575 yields 1.502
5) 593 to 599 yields 1.423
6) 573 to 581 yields 1.548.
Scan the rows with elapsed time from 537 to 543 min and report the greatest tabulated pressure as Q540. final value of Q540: 1.606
